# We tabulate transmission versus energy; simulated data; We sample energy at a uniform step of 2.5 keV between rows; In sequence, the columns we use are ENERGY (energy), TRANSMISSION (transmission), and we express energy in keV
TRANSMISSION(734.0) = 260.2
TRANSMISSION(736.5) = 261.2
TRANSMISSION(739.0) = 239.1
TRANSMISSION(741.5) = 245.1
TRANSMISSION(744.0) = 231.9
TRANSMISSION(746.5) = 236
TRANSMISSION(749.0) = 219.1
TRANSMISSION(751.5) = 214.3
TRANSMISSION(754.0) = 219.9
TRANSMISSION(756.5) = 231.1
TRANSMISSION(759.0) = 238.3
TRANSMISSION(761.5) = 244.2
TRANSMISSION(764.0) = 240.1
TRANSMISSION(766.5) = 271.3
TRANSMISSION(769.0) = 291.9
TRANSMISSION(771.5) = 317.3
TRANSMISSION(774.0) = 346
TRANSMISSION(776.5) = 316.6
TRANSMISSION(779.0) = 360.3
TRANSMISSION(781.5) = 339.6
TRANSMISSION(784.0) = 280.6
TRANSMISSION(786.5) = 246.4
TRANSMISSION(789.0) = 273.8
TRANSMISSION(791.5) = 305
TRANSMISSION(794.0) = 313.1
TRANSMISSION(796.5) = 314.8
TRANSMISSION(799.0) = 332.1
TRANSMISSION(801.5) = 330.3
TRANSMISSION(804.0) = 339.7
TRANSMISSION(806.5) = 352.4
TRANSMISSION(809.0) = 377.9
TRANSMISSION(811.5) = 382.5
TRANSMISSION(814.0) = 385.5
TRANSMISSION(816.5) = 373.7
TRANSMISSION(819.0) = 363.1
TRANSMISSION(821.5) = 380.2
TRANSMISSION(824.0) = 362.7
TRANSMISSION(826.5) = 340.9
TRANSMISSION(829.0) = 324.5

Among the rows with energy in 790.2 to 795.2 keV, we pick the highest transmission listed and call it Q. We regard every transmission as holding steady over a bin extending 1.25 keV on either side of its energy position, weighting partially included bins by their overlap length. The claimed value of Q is 313.1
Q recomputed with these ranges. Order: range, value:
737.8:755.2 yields 245.1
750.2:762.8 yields 244.2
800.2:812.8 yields 382.5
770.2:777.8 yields 346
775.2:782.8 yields 360.3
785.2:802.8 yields 332.1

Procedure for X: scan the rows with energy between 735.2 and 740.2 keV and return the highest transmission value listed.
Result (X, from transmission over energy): 261.2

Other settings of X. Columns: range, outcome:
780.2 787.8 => 339.6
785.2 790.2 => 273.8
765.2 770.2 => 291.9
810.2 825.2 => 385.5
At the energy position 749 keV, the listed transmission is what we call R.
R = 219.1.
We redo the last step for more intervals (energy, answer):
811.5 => 382.5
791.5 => 305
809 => 377.9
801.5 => 330.3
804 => 339.7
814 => 385.5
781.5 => 339.6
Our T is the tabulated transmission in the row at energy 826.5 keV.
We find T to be 340.9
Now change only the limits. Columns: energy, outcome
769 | 291.9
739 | 239.1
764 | 240.1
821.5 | 380.2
